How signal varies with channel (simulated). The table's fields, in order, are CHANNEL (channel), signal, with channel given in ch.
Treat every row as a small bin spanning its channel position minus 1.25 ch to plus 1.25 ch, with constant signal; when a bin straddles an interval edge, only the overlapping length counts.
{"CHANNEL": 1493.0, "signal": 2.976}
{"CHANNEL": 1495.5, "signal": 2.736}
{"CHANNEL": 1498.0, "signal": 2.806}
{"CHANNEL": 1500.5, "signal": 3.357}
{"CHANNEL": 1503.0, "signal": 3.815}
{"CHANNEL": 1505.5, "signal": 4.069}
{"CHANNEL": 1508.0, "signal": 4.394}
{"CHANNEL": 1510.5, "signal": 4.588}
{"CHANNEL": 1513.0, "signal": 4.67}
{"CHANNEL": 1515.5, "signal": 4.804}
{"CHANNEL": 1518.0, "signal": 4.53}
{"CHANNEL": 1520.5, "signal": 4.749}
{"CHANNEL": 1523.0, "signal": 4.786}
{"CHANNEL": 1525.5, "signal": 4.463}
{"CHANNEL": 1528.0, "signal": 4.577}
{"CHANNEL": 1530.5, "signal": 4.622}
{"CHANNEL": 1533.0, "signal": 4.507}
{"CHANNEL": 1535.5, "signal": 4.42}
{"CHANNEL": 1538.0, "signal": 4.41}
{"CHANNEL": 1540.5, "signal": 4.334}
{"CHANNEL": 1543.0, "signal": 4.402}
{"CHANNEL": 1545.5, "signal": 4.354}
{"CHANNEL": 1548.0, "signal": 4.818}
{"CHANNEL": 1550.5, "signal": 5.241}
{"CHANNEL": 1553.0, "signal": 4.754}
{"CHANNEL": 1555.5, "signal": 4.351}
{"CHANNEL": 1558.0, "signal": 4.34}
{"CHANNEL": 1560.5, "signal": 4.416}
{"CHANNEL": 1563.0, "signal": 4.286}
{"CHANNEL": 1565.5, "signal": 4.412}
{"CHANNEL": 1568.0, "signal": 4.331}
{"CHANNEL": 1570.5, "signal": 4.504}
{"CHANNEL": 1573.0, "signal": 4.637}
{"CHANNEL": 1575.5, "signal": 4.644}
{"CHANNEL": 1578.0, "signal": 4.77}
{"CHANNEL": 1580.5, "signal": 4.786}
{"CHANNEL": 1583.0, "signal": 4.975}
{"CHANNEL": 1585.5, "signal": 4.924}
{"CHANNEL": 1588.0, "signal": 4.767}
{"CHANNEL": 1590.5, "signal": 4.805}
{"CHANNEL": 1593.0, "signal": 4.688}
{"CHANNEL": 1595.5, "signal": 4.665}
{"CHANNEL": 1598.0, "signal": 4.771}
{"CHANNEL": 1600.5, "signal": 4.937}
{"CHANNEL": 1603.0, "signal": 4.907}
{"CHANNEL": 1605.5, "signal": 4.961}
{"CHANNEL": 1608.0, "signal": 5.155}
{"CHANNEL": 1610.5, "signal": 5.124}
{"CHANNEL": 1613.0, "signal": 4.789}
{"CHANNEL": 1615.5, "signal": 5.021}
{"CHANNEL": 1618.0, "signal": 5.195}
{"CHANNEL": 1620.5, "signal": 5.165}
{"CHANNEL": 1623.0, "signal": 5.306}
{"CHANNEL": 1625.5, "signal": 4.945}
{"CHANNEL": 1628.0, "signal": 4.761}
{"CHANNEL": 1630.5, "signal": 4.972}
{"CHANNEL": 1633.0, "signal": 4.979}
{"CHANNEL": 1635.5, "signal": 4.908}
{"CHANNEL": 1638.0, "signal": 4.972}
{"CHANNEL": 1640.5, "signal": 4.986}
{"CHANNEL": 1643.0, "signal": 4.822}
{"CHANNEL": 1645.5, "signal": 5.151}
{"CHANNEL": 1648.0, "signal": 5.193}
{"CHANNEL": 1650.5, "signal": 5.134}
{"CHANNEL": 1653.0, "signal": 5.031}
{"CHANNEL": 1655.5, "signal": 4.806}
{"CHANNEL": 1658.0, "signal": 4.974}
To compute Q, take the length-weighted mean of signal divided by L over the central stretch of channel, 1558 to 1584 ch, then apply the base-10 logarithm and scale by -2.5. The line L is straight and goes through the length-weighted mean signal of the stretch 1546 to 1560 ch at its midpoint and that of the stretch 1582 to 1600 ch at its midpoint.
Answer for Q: 0.040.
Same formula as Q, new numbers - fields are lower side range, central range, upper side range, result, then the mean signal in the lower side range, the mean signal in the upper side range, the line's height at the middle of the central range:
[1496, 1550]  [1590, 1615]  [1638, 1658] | -0.03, 4.35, 5.01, 4.77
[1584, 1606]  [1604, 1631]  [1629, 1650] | -0.03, 4.82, 5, 4.91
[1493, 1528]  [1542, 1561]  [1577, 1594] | -0.02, 4.11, 4.82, 4.5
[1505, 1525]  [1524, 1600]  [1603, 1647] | 0.04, 4.59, 5.01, 4.77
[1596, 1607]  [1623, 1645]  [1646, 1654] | 0.02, 4.88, 5.13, 5.05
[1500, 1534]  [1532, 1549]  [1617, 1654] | 0.03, 4.45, 5.03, 4.56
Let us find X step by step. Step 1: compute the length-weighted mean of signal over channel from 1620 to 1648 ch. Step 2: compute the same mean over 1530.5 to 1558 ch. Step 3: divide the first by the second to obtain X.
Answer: 1.10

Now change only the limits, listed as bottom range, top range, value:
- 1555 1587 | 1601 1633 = 1.10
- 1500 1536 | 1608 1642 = 1.13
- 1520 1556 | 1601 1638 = 1.09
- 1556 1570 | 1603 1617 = 1.15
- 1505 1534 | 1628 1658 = 1.09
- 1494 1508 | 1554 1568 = 1.27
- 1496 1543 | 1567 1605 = 1.10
